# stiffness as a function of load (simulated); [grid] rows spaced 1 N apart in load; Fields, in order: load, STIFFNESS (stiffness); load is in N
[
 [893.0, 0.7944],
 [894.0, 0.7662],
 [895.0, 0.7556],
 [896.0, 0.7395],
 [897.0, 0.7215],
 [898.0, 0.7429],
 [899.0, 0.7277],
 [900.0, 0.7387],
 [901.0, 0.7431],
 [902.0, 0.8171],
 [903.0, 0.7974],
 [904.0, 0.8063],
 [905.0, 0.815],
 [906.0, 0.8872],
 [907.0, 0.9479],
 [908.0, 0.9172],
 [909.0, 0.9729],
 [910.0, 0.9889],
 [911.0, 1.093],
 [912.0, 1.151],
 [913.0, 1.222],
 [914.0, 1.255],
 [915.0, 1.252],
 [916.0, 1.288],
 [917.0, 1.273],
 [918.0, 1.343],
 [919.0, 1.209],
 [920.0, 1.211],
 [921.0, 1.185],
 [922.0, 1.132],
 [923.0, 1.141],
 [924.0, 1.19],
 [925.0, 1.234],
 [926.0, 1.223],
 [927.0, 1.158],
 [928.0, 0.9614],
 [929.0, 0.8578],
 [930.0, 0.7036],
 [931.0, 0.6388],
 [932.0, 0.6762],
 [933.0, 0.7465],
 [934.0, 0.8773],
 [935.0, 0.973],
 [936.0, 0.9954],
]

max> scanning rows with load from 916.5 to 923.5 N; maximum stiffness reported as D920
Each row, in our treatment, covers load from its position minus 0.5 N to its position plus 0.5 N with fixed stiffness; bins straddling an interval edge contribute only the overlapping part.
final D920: 1.343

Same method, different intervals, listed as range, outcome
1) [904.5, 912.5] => 1.151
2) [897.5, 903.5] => 0.8171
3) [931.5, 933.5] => 0.7465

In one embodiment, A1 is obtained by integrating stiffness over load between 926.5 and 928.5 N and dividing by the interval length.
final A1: 1.06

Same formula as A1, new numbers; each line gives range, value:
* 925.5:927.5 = 1.19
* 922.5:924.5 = 1.17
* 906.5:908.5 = 0.933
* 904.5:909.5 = 0.908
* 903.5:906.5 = 0.836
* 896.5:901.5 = 0.735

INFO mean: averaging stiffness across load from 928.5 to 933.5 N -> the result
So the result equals 0.725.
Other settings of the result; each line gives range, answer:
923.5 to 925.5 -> 1.21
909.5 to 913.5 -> 1.11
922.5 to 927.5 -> 1.19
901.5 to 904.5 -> 0.807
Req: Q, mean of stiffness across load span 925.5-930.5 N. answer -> 0.981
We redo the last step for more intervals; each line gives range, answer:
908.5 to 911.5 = 1.02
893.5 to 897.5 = 0.746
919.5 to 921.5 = 1.2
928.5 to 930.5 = 0.781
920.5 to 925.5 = 1.18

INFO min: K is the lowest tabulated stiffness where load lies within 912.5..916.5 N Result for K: 1.222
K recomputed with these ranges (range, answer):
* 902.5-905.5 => 0.7974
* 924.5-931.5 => 0.6388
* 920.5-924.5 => 1.132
